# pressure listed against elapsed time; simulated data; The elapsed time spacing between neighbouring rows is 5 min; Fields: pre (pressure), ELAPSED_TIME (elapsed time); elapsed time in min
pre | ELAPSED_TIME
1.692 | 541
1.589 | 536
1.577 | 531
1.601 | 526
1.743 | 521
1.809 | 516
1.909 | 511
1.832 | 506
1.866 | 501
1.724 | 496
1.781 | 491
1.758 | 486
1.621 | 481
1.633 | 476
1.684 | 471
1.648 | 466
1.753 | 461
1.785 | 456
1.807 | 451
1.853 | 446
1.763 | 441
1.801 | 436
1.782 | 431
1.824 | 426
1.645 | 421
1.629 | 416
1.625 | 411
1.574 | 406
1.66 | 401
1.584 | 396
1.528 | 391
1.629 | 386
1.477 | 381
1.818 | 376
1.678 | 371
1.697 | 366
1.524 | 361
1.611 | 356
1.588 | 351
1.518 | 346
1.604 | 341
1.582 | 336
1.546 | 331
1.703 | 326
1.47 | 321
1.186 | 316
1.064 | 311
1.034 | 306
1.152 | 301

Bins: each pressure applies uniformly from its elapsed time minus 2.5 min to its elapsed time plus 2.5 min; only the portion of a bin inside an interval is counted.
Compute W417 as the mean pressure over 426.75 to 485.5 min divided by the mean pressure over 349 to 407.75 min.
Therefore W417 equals 1.08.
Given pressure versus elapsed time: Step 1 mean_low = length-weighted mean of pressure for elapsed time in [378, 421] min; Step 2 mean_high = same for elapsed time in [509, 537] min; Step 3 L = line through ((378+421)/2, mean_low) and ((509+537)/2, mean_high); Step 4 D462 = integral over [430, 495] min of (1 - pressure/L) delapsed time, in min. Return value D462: -3.6 min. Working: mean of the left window 1.59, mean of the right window 1.71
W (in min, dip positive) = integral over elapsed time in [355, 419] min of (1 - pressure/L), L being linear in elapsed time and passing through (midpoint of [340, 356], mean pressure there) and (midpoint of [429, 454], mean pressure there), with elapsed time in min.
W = 1.9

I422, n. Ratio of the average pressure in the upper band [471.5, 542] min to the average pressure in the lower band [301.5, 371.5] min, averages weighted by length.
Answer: 1.17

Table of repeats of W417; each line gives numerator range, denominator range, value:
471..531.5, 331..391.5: 1.08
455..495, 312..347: 1.14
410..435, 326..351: 1.08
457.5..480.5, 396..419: 1.04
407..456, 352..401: 1.08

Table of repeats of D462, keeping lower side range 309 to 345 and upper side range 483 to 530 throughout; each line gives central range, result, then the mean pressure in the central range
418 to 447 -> -2.26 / 1.77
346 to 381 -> -2.47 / 1.63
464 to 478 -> 0.44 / 1.66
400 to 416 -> -0.17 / 1.62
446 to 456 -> -0.82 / 1.81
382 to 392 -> -0.05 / 1.57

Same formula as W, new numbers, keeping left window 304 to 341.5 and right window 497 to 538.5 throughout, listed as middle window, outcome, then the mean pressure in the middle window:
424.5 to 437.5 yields -1.8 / 1.8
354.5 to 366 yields -1.0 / 1.59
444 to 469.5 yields -2.1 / 1.76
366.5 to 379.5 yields -2.1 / 1.72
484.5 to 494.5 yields -0.5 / 1.77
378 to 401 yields -0.9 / 1.57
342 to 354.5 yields -1.1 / 1.56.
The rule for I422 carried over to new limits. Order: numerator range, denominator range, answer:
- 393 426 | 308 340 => 1.14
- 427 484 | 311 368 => 1.14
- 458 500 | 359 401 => 1.05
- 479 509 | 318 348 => 1.13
